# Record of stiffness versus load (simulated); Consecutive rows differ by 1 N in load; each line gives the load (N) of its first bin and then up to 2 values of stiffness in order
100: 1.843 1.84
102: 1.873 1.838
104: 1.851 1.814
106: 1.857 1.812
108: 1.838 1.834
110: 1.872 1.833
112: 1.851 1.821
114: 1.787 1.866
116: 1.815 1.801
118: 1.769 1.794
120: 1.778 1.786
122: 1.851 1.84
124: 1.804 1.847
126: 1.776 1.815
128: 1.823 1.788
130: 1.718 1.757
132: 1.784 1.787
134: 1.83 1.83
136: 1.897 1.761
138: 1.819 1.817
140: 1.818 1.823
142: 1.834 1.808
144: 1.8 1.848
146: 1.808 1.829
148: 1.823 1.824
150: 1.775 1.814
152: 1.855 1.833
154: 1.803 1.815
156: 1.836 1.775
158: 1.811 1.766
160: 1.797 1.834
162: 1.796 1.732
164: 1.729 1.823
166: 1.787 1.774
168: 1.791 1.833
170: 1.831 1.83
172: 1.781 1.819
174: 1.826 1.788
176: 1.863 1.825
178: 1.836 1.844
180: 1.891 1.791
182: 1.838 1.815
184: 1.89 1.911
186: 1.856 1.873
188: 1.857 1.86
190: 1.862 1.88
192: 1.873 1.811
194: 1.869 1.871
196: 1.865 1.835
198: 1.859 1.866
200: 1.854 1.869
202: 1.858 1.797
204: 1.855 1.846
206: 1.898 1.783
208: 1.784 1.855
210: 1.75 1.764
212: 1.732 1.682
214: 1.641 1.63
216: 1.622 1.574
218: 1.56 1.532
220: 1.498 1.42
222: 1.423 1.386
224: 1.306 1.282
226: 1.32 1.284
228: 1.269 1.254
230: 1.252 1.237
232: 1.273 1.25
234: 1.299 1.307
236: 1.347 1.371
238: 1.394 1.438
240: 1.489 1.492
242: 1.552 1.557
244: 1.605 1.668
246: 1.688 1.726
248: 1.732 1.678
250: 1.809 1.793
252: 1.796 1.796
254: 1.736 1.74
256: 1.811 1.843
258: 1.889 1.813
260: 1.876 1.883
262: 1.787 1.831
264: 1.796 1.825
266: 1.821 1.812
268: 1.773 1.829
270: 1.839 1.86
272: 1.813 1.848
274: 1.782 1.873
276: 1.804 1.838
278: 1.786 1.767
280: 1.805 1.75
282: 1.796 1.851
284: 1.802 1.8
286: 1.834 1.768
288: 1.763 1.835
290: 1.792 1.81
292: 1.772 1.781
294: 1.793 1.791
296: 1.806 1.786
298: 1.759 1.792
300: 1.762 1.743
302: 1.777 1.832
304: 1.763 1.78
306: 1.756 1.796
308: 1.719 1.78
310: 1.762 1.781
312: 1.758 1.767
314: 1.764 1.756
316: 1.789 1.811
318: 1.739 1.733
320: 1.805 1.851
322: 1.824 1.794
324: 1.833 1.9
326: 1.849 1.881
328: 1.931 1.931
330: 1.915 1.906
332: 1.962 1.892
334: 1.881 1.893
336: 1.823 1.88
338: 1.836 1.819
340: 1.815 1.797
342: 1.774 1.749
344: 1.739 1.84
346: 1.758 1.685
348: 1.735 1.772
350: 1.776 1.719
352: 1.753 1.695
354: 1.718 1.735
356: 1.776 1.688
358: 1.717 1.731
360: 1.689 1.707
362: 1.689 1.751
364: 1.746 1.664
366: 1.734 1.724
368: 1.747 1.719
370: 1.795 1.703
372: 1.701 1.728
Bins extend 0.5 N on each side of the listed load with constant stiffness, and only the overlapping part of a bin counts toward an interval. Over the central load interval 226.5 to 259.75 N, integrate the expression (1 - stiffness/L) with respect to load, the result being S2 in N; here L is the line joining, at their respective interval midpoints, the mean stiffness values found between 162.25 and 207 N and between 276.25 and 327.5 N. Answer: 4.77 N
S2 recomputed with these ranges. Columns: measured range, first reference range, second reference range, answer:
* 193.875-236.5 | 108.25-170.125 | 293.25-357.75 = 5.07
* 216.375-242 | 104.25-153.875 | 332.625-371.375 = 5.95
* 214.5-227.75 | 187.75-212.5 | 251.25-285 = 2.79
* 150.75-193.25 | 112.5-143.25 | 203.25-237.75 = -4.09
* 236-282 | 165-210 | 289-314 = 1.58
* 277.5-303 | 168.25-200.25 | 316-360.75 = 0.37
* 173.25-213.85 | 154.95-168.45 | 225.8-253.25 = -4.15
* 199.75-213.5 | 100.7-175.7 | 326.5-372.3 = -0.05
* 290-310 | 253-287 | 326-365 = 0.29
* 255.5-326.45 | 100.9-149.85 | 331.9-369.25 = -0.91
